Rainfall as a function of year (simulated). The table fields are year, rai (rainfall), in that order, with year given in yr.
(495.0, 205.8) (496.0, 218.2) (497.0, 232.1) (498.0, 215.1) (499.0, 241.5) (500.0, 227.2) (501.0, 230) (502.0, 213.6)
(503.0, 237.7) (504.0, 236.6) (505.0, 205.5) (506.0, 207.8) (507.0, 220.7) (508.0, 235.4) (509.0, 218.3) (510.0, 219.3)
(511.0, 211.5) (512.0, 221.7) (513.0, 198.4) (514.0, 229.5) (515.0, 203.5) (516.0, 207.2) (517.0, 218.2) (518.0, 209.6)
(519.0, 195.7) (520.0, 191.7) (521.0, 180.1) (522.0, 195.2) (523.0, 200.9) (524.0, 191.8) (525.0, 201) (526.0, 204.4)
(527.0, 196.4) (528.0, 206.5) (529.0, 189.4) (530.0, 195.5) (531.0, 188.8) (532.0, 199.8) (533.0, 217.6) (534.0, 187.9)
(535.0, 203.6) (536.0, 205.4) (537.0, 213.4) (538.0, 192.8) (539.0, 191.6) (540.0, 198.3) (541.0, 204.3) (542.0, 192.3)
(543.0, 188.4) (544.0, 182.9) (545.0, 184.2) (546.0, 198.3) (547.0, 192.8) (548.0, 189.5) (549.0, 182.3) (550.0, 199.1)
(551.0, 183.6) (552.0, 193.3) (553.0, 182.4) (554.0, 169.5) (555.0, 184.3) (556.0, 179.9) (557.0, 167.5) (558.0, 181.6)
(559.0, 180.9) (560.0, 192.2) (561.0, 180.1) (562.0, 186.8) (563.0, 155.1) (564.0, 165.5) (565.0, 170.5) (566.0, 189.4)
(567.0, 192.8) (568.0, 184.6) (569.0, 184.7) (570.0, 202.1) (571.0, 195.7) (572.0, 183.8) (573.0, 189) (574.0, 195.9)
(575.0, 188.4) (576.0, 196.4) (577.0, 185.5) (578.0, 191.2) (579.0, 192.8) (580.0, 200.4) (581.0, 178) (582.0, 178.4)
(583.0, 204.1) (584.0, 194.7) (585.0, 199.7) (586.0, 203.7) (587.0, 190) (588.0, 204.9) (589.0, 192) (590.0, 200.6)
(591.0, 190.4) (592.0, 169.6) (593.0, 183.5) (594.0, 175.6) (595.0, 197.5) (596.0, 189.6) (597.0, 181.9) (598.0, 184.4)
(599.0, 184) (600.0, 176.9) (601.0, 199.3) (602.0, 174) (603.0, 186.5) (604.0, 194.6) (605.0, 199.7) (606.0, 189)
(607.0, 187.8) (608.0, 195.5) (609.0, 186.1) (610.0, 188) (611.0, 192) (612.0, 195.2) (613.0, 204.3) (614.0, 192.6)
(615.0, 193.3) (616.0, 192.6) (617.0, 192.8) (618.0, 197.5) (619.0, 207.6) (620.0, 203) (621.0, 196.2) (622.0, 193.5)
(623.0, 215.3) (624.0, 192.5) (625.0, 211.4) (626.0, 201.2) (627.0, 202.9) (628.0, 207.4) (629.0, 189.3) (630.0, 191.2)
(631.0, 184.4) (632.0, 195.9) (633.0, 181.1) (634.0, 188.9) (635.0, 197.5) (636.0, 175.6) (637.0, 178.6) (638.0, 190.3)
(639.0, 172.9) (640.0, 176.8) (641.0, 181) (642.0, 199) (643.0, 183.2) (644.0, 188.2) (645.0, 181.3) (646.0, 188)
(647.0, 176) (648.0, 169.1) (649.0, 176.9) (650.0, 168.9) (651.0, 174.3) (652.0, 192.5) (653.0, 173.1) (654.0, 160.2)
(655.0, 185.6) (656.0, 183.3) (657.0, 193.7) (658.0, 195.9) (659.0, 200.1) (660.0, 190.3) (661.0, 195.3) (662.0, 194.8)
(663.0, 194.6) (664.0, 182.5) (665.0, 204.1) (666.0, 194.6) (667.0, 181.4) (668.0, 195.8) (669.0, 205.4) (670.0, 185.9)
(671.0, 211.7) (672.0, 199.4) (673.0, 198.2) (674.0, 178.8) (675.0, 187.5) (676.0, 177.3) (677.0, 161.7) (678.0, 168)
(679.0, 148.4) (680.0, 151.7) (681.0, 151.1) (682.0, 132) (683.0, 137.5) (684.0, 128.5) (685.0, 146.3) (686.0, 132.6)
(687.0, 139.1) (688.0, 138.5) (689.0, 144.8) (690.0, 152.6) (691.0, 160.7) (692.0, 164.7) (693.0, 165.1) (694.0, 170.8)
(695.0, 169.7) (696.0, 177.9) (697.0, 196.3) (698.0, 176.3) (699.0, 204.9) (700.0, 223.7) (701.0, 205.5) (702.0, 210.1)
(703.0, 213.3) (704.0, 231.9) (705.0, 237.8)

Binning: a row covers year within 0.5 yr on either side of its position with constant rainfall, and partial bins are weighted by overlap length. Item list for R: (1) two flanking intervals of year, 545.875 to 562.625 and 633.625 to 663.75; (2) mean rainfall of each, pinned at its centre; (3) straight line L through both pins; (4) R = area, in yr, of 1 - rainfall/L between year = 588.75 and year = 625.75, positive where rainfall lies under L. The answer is -1.6 yr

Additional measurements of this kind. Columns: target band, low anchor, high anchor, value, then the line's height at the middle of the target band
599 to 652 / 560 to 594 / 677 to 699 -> -4.8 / 174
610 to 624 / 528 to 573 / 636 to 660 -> -1.0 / 184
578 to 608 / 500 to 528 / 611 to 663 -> 1.1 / 197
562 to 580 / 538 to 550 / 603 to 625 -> 0.6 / 193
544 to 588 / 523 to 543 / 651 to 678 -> 2.0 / 196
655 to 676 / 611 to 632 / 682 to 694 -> -3.7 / 164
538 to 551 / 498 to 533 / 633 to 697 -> 0.7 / 203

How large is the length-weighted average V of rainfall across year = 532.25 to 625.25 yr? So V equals 191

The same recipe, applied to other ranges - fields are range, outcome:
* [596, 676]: 190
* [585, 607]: 189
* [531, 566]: 188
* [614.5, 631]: 199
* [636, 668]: 185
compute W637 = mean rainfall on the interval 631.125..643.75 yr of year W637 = 185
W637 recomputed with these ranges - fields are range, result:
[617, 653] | 189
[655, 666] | 193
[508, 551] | 200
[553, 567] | 178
